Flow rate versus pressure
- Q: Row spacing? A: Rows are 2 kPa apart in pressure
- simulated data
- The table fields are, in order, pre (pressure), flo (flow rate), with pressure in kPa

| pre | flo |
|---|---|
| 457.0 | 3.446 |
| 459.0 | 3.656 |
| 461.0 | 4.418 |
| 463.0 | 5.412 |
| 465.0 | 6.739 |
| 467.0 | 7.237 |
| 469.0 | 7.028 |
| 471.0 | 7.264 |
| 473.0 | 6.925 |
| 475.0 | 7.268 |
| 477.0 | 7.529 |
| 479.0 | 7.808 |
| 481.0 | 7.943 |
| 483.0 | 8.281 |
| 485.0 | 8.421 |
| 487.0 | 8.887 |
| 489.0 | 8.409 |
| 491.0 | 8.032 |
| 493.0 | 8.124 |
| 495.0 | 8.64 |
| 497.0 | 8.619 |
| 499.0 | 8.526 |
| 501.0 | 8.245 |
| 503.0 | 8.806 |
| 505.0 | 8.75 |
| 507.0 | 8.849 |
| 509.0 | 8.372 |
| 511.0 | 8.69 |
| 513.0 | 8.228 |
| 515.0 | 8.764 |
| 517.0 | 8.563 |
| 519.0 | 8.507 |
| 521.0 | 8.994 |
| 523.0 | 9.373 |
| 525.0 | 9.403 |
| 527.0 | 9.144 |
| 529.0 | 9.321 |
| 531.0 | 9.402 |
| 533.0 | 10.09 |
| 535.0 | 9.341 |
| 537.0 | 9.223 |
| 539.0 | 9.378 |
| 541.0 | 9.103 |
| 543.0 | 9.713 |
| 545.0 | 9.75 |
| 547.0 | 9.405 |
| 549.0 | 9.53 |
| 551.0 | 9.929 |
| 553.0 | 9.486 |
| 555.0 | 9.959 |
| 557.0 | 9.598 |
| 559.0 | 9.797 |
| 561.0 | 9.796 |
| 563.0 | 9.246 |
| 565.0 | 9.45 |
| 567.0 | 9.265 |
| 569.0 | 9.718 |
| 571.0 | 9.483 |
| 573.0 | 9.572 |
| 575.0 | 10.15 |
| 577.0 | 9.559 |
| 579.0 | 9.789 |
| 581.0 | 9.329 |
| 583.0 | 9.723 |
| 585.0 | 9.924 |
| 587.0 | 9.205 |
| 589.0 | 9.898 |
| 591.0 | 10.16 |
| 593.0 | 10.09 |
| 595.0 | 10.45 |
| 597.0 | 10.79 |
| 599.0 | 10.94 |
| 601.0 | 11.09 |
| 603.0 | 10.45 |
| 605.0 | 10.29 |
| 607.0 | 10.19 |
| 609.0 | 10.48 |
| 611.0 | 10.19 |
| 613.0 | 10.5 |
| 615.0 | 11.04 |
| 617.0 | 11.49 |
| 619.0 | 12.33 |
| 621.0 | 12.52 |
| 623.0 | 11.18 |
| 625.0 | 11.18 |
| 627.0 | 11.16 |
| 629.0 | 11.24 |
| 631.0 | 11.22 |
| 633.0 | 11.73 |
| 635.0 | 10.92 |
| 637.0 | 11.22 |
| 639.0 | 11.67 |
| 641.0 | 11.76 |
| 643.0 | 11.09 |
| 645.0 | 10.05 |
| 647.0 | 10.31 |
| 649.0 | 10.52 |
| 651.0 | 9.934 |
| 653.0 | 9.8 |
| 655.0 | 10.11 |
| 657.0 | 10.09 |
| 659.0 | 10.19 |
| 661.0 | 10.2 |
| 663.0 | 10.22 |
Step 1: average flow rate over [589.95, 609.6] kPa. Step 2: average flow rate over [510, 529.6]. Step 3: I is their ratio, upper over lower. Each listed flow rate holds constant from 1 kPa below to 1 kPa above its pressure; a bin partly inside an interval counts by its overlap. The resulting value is 1.18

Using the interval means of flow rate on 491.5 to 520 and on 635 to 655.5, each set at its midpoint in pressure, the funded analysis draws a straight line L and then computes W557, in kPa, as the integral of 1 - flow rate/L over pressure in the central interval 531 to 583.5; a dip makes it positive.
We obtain -1.49 kPa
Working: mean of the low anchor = 8.54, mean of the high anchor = 10.7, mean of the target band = 9.59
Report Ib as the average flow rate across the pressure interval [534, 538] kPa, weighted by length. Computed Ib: 9.28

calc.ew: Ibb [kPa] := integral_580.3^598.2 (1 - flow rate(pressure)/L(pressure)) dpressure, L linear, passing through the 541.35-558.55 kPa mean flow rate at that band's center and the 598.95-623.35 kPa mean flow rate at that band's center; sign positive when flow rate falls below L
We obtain 0.90 kPa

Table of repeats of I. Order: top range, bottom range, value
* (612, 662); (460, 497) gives 1.46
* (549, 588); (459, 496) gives 1.31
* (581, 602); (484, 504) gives 1.20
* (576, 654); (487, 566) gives 1.17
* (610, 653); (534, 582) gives 1.16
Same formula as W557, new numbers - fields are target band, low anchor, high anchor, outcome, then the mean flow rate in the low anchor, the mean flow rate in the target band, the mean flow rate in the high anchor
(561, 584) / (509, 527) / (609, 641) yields 1.12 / 8.81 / 9.58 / 11.3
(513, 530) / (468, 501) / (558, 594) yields -0.57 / 7.99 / 8.96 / 9.68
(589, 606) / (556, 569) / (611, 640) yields 0.08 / 9.54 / 10.5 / 11.3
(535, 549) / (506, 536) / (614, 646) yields 0.04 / 9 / 9.43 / 11.4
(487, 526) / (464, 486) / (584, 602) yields -1.87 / 7.49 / 8.63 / 10.3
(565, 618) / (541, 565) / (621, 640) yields 1.78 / 9.62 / 10.1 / 11.3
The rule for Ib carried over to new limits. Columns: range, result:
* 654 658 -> 10.1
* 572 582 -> 9.68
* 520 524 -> 9.18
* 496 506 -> 8.59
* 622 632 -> 11.2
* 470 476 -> 7.15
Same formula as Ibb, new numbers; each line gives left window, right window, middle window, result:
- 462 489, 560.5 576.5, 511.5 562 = -2.76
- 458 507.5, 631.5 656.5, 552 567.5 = -0.84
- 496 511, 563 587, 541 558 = -0.73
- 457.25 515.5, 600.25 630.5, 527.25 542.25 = -0.81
